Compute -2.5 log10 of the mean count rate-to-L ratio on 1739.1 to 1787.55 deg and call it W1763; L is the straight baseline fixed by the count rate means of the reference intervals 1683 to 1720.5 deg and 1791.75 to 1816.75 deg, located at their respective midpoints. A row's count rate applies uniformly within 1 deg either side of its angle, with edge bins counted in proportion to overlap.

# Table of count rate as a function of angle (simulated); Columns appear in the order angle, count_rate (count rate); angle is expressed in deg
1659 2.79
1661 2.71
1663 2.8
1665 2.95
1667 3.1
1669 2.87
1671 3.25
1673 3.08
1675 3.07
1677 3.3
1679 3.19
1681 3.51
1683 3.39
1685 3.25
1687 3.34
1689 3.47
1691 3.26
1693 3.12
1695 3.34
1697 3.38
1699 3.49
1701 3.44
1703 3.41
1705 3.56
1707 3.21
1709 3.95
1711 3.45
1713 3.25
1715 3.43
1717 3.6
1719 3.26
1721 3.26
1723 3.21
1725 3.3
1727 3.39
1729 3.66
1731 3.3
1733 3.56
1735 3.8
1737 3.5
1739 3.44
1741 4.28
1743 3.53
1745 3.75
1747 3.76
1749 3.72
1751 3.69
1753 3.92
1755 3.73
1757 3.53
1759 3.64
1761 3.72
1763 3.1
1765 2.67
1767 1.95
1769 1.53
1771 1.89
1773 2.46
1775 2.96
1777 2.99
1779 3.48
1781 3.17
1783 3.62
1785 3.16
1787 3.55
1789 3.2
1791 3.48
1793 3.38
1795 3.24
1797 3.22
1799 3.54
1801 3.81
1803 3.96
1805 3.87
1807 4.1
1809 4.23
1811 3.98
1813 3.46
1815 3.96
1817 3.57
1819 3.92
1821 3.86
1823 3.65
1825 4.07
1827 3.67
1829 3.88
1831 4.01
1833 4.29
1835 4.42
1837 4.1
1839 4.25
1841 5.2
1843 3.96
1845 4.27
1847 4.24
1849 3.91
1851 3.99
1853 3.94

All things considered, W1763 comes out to 0.11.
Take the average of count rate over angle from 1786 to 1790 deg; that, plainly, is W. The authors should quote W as 3.38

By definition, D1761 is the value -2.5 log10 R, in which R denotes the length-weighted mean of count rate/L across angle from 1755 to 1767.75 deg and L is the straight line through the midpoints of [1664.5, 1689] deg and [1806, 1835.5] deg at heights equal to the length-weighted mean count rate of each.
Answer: 0.15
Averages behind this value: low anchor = 3.21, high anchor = 3.93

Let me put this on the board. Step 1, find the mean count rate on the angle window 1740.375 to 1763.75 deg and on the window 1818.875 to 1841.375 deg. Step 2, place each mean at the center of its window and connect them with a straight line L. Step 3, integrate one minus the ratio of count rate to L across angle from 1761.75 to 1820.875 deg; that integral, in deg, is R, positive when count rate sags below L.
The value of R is 9.12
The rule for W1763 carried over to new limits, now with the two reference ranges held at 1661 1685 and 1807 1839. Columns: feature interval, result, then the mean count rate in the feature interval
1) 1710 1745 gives -0.02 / 3.49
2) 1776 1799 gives 0.13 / 3.33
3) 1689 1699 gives -0.03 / 3.32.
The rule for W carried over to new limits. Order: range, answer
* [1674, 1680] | 3.19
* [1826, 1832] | 3.85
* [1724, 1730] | 3.45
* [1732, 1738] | 3.62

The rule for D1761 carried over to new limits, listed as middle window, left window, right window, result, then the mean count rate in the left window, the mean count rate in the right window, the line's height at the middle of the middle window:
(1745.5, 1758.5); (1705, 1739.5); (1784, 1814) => -0.063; 3.45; 3.61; 3.51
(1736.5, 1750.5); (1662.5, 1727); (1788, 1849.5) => -0.055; 3.3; 3.89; 3.53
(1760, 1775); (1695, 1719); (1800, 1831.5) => 0.418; 3.46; 3.87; 3.69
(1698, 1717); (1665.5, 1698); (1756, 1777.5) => -0.125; 3.24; 2.76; 3.1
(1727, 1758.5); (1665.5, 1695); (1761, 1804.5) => -0.168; 3.23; 3.09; 3.14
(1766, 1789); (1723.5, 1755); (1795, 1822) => 0.304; 3.64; 3.79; 3.72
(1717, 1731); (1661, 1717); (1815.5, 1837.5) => 0.030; 3.29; 3.95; 3.45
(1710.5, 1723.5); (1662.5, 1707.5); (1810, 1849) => 0.024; 3.26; 4.04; 3.43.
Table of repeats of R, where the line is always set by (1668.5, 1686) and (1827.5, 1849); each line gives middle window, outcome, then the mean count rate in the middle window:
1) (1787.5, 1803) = 2.0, 3.45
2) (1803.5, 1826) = 1.1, 3.88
